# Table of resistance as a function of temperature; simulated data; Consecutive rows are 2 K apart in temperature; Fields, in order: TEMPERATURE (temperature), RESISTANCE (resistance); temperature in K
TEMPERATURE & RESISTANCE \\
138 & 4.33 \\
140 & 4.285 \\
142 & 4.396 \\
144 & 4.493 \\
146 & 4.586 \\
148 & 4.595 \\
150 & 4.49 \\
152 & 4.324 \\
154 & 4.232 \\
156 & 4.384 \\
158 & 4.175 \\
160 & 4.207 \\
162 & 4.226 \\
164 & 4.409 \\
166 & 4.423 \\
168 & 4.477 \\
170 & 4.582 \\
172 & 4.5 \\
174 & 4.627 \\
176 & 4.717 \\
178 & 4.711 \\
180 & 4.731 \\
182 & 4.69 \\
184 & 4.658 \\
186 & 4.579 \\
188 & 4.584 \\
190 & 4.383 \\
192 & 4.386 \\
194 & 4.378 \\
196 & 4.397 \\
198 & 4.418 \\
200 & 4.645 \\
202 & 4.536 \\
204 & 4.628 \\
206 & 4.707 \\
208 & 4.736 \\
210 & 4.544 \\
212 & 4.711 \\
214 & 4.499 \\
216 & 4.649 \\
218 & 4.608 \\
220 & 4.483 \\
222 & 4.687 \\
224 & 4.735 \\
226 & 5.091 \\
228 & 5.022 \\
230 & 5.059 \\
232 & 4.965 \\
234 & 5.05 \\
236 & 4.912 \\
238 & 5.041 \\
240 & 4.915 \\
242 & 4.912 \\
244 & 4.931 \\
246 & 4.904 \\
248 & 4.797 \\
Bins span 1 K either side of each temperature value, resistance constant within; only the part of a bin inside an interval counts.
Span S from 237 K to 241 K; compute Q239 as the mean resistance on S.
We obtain 4.98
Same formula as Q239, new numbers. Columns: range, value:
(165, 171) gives 4.49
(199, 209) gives 4.65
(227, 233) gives 5.02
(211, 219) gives 4.62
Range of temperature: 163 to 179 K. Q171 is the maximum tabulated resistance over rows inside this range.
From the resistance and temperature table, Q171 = 4.717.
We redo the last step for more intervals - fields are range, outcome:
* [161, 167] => 4.423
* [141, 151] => 4.595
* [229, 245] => 5.059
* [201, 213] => 4.736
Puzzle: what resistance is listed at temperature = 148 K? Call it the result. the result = 4.595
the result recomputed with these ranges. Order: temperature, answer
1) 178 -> 4.711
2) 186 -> 4.579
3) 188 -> 4.584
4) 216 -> 4.649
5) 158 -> 4.175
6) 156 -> 4.384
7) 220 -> 4.483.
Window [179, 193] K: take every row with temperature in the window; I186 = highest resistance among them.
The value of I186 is 4.731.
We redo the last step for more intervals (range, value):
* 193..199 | 4.418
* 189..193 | 4.386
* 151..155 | 4.324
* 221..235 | 5.091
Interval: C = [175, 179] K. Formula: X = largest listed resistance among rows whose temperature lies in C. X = 4.717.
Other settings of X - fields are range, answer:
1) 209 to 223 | 4.711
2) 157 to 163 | 4.226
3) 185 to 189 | 4.584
